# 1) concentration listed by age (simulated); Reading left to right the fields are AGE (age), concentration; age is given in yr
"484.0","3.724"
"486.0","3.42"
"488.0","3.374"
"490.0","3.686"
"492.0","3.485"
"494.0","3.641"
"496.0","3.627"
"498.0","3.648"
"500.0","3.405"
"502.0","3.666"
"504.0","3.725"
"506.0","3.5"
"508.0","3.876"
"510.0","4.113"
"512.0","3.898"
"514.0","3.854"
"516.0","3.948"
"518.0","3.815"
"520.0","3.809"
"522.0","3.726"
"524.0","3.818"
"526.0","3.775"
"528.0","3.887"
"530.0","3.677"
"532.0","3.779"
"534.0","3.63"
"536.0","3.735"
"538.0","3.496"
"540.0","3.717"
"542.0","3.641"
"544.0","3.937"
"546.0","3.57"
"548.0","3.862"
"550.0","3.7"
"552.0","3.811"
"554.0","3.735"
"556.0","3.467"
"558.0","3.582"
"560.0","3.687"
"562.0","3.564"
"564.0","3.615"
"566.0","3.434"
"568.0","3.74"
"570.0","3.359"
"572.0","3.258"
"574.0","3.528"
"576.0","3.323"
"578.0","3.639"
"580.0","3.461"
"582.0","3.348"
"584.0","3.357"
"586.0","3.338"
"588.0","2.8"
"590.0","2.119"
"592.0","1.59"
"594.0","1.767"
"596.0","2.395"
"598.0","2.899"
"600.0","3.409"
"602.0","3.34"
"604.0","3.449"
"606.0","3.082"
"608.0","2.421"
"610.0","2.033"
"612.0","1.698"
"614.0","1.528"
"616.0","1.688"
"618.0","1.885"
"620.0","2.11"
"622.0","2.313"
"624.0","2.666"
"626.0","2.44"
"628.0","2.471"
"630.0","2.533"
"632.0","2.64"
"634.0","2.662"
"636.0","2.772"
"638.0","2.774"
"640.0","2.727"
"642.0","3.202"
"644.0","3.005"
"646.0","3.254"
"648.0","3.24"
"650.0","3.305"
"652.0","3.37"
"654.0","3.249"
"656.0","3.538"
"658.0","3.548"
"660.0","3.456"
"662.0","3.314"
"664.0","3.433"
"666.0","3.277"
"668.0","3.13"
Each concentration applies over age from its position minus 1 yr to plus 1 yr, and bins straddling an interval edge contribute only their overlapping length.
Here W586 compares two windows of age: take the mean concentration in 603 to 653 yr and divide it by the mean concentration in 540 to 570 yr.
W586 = 0.71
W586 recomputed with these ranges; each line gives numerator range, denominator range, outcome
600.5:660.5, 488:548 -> 0.74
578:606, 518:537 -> 0.77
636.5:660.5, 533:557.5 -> 0.87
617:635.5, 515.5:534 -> 0.64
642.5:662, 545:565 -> 0.91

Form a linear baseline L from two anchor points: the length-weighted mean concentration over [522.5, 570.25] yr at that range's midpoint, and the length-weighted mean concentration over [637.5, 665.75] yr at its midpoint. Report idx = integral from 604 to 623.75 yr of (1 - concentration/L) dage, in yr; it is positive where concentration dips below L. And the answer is 7.1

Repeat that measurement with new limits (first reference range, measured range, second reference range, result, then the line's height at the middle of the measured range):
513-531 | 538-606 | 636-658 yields 4.7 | 3.55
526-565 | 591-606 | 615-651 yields 1.6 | 3.06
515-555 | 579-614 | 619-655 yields 5.4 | 3.19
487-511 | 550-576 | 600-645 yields -4.1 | 3.07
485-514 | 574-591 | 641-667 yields 1.4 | 3.48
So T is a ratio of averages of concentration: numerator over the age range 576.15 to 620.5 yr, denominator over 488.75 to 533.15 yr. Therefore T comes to 0.70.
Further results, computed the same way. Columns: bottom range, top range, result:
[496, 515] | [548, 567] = 0.97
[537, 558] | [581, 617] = 0.70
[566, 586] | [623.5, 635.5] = 0.75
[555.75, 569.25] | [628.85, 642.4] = 0.76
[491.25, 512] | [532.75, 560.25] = 1.00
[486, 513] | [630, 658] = 0.84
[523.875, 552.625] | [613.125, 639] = 0.63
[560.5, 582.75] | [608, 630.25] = 0.61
